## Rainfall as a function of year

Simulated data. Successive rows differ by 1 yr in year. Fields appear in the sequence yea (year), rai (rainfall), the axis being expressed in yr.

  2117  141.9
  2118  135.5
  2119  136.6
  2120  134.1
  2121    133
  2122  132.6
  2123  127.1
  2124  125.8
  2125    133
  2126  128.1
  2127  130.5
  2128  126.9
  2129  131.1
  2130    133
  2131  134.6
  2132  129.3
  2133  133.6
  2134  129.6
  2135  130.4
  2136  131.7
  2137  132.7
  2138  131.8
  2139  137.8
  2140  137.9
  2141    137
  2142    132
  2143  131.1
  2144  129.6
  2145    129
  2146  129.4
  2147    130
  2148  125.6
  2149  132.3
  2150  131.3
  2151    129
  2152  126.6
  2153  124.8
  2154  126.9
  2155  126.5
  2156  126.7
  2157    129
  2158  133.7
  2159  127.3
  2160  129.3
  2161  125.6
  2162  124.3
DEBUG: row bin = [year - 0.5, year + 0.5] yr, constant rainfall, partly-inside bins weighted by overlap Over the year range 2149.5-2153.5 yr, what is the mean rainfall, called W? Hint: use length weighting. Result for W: 128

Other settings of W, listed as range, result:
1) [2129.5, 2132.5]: 132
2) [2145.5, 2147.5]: 130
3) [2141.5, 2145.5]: 130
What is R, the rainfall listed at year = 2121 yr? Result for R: 133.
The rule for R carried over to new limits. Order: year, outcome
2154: 126.9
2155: 126.5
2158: 133.7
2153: 124.8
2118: 135.5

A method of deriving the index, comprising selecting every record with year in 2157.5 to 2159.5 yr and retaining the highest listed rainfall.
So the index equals 133.7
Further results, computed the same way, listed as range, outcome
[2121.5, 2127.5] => 133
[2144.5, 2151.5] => 132.3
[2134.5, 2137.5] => 132.7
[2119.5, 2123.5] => 134.1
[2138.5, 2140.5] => 137.9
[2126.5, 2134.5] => 134.6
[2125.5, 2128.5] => 130.5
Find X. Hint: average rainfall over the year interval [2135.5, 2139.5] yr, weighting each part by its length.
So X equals 134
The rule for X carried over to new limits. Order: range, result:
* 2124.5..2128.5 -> 130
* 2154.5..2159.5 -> 129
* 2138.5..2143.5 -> 135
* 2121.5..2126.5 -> 129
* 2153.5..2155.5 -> 127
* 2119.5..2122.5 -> 133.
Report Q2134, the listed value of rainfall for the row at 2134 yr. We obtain 129.6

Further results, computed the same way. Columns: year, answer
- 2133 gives 133.6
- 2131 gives 134.6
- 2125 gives 133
